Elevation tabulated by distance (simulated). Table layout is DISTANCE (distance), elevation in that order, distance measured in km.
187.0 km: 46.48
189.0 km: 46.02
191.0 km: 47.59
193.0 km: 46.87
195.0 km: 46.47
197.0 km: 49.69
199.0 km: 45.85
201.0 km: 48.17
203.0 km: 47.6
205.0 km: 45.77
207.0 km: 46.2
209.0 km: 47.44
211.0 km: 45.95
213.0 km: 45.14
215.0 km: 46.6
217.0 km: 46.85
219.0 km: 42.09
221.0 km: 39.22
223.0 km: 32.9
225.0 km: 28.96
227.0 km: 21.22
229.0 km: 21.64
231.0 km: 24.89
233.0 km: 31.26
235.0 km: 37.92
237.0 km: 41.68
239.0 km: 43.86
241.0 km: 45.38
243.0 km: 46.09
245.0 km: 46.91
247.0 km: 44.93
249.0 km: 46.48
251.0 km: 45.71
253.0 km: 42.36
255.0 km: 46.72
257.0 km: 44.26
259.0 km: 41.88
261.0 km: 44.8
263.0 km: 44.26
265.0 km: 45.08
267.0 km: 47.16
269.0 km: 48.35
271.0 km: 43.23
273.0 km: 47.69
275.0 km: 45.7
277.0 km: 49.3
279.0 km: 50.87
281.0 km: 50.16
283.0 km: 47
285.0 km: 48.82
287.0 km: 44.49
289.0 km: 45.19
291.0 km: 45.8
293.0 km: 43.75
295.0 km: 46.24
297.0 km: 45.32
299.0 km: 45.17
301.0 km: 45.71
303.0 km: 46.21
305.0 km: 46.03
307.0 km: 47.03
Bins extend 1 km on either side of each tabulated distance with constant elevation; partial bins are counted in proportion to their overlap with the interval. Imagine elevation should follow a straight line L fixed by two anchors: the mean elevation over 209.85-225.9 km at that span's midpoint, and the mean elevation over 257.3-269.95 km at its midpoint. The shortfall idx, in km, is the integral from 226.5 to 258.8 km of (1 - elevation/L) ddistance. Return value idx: 2.7 km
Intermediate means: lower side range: 41.1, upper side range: 45.2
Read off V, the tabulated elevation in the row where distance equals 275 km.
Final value 45.7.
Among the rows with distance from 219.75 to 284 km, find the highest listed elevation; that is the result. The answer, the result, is 50.87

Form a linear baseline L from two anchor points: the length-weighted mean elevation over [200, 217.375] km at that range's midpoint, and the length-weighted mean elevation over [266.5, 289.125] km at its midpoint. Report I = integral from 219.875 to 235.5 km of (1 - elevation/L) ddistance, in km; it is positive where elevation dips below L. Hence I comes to 5.8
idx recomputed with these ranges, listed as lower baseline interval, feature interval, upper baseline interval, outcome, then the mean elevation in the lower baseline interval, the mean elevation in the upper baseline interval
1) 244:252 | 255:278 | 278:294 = 0.4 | 46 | 47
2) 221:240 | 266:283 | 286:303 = -2.7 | 32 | 45.3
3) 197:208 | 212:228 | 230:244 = 1.9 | 47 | 38.7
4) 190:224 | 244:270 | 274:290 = 0.9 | 45.3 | 47.7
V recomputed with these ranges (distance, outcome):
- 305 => 46.03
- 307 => 47.03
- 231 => 24.89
